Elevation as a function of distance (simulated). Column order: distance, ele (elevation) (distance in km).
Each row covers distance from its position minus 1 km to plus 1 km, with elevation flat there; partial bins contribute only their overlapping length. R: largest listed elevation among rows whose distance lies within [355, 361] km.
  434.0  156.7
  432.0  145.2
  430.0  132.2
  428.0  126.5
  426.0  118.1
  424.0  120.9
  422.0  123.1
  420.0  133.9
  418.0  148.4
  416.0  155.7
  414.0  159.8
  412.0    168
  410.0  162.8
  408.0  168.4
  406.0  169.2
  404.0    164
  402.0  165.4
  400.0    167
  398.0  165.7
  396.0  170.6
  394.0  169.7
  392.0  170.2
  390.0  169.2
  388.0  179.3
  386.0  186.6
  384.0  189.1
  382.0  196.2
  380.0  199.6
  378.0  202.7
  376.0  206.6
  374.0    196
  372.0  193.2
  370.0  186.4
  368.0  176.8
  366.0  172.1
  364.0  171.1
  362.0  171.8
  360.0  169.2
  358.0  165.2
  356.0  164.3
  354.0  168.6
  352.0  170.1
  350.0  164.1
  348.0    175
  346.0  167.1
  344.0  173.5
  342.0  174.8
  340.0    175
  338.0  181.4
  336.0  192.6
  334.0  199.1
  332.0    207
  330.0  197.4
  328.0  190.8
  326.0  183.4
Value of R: 169.2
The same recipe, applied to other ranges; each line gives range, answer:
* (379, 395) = 199.6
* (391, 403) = 170.6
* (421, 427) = 123.1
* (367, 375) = 196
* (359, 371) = 186.4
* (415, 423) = 155.7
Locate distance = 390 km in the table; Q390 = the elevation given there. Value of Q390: 169.2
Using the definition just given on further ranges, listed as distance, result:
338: 181.4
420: 133.9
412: 168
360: 169.2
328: 190.8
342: 174.8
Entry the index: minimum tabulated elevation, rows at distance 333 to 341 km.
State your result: 175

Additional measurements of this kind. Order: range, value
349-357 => 164.1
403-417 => 155.7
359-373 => 169.2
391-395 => 169.7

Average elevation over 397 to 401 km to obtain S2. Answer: 166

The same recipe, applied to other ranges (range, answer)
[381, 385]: 193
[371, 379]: 200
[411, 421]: 153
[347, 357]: 168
